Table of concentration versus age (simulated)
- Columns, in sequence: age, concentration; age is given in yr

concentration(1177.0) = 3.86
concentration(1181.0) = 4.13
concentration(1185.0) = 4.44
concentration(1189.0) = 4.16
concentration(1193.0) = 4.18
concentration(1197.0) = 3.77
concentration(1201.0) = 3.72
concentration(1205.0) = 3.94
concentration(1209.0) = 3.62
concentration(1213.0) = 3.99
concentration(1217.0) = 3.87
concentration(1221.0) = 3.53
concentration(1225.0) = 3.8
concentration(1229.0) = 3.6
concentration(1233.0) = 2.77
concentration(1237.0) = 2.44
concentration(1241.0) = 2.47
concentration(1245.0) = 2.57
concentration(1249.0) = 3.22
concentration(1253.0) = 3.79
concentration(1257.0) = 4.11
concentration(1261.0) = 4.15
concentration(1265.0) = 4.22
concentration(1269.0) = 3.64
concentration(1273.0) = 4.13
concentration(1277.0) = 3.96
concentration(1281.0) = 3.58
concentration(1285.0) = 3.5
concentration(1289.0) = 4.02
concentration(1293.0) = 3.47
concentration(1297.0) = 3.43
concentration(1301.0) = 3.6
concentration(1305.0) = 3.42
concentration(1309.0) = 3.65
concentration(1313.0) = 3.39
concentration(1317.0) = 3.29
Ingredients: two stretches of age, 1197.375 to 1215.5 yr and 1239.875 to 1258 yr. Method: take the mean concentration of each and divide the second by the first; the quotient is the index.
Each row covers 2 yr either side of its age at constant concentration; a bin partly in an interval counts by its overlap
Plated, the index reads 0.84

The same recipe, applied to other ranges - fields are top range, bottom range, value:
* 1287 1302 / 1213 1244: 1.12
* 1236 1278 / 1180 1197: 0.85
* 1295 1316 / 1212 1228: 0.92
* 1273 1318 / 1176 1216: 0.91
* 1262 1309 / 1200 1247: 1.11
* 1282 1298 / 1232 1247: 1.42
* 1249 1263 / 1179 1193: 0.92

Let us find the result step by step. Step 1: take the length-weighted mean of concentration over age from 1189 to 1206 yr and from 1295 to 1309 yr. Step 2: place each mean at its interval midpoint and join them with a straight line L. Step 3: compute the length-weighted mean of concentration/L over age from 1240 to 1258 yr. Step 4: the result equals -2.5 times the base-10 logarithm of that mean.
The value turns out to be 0.15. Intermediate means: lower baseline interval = 3.93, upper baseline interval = 3.51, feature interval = 3.23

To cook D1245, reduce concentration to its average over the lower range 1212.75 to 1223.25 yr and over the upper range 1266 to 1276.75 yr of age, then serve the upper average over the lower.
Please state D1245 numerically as 1.0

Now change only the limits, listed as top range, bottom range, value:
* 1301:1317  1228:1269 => 1.04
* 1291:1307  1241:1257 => 1.08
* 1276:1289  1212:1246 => 1.15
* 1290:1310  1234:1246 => 1.41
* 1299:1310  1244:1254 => 1.11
